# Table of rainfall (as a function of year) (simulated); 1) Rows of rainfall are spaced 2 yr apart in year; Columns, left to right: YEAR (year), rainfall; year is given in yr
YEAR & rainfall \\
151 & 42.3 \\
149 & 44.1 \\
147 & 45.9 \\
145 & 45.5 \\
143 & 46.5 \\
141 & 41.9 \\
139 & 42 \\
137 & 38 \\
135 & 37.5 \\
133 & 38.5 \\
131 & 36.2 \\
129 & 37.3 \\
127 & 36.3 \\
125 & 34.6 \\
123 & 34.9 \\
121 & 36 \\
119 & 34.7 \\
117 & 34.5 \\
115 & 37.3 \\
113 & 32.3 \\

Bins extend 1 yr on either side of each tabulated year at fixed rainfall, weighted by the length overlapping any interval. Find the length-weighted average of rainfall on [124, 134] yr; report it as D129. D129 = 36.6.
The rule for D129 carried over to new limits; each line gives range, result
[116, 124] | 35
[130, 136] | 37.4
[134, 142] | 39.9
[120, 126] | 35.2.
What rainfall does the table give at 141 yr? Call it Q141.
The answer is 41.9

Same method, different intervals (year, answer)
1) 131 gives 36.2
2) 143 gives 46.5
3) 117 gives 34.5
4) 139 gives 42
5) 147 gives 45.9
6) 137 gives 38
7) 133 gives 38.5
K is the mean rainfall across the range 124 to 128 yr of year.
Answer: 35.5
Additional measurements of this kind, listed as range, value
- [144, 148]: 45.7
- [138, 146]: 44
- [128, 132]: 36.8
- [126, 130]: 36.8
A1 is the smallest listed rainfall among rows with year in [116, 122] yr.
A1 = 34.5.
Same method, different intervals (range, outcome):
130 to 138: 36.2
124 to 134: 34.6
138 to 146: 41.9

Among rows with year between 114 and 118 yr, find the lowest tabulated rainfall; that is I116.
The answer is 34.5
